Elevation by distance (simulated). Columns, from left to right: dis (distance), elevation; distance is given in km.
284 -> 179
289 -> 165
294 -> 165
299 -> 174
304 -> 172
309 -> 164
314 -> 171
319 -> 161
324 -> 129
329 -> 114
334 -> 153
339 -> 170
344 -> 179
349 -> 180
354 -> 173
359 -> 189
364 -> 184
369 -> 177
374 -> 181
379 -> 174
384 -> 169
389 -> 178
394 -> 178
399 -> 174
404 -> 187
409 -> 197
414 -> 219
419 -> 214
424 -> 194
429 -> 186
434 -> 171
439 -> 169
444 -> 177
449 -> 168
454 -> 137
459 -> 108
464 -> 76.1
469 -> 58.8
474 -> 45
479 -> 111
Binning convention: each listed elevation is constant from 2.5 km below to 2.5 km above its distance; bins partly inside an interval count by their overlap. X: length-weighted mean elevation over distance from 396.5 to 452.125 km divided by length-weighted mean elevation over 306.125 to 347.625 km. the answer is 1.19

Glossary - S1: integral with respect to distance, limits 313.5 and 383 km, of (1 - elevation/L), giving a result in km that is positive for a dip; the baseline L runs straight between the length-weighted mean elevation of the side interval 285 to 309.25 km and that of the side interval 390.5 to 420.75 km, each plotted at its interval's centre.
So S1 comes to 5.5 km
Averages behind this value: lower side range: 169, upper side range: 194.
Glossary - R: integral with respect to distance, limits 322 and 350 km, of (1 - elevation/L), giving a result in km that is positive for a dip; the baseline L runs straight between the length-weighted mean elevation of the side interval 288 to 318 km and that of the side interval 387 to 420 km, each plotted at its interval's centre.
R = 3.66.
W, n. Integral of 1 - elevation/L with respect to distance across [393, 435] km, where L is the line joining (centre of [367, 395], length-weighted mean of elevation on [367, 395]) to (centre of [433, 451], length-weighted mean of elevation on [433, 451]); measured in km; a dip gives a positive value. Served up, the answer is -4.55 km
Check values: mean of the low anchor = 176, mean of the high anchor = 171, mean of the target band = 192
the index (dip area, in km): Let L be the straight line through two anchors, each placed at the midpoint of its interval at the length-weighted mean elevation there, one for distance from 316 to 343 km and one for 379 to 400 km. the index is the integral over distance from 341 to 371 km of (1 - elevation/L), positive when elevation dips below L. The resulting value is -3.9 km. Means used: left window 148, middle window 180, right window 175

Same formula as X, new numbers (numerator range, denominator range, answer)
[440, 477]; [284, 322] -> 0.67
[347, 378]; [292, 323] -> 1.09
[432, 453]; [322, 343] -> 1.17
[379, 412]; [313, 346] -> 1.18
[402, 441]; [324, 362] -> 1.18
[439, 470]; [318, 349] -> 0.84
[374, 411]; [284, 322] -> 1.07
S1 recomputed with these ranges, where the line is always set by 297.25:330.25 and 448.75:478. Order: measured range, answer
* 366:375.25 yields -3.25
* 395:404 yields -4.31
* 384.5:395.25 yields -4.47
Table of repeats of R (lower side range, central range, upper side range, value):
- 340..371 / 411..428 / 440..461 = -5.0 km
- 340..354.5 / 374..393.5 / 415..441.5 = 0.8 km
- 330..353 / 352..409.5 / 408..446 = -0.6 km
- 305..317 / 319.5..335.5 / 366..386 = 3.3 km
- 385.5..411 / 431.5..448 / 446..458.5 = -1.9 km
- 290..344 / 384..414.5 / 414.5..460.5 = -3.1 km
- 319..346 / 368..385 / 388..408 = -0.5 km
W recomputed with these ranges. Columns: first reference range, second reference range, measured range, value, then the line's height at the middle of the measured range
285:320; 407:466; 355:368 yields -1.20 km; 168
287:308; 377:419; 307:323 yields 0.91 km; 172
